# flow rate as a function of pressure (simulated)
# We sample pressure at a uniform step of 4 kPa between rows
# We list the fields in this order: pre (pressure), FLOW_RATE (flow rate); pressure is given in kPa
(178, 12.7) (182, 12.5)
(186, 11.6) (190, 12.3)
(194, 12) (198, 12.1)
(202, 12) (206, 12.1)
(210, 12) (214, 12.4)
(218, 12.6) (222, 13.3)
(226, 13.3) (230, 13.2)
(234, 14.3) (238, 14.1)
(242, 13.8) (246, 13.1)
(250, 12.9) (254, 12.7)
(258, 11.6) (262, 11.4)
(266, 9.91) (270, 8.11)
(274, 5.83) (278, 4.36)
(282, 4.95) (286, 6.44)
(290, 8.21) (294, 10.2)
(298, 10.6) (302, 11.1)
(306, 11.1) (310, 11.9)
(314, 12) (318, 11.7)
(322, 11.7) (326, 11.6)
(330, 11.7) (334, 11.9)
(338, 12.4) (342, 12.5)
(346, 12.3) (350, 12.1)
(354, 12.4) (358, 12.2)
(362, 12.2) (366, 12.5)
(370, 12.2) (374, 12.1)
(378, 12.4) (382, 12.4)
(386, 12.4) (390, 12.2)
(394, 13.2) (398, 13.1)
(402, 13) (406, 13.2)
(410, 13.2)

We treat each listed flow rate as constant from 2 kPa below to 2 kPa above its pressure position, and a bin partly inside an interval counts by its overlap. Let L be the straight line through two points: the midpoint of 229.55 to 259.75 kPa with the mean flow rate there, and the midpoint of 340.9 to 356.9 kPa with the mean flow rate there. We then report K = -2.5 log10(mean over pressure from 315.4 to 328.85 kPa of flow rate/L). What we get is 0.08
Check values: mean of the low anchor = 13.2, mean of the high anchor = 12.3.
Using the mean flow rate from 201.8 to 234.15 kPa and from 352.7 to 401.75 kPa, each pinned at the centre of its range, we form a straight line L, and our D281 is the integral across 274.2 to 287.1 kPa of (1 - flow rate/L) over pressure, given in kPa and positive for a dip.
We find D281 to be 7.5 kPa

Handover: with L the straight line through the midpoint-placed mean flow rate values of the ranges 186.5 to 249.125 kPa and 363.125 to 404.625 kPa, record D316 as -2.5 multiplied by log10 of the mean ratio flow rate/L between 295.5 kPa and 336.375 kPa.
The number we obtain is 0.10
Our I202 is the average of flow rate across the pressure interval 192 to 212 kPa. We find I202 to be 12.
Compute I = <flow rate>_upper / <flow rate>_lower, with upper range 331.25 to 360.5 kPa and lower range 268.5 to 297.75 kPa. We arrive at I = 1.73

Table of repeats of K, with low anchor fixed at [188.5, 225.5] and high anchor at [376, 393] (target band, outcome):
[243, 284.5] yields 0.280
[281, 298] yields 0.478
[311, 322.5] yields 0.050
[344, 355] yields 0.012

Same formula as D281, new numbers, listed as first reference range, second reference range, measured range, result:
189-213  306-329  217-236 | -2.17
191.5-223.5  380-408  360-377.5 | 0.63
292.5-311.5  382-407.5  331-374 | -1.00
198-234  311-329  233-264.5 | -1.28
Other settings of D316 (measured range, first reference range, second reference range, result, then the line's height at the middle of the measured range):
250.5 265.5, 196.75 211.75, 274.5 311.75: -0.18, 9.98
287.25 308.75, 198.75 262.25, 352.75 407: 0.24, 12.7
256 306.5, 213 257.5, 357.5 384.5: 0.43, 12.9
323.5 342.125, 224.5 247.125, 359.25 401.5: 0.08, 12.9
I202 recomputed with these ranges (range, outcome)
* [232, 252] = 13.6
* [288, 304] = 10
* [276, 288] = 5.25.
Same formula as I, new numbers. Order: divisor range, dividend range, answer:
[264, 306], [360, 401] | 1.54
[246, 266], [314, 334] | 0.98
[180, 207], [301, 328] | 0.96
